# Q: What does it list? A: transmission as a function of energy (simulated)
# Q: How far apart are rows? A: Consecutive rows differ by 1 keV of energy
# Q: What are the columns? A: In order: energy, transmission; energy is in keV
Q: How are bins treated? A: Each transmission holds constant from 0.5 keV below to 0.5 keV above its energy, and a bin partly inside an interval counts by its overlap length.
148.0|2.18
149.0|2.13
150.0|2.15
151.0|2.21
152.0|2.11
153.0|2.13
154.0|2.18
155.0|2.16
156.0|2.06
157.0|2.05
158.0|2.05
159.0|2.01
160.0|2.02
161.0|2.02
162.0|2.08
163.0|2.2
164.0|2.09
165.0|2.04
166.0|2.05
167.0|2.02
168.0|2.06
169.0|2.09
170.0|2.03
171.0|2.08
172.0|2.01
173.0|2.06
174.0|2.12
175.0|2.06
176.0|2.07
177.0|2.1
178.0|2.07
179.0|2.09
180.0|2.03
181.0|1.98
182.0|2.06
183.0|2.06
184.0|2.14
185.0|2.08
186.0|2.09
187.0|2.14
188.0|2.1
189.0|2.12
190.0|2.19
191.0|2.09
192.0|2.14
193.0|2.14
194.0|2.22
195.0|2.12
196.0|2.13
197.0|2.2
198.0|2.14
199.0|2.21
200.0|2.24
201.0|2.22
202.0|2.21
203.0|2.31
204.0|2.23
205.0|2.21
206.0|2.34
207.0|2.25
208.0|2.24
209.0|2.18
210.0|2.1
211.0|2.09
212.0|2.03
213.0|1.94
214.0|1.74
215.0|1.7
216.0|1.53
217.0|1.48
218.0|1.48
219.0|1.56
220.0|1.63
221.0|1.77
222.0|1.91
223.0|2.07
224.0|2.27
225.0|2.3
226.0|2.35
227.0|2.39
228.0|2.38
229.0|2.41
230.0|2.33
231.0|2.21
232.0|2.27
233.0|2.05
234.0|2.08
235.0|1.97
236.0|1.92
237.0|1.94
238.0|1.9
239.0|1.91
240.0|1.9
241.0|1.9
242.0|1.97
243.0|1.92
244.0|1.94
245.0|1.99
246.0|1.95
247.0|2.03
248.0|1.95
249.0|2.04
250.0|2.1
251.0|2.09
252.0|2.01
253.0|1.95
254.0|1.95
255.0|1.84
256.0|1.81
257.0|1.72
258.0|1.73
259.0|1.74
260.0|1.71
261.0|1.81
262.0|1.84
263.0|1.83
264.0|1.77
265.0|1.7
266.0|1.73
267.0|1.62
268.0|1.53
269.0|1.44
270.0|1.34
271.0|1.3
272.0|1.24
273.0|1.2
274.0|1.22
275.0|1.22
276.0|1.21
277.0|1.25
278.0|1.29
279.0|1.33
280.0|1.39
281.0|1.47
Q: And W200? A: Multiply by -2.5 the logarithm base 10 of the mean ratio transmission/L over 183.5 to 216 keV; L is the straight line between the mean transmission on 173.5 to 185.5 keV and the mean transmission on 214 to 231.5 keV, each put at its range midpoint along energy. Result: -0.05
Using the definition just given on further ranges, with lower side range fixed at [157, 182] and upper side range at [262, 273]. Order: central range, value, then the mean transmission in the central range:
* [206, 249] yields -0.144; 2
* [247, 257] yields -0.202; 1.96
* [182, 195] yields -0.087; 2.12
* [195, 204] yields -0.160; 2.2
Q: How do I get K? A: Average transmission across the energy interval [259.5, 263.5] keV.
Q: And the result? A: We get 1.8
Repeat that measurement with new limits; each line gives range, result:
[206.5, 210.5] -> 2.19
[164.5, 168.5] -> 2.04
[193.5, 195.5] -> 2.17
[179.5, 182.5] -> 2.02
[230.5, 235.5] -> 2.12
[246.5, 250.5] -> 2.03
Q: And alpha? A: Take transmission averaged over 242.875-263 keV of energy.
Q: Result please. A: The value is 1.9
